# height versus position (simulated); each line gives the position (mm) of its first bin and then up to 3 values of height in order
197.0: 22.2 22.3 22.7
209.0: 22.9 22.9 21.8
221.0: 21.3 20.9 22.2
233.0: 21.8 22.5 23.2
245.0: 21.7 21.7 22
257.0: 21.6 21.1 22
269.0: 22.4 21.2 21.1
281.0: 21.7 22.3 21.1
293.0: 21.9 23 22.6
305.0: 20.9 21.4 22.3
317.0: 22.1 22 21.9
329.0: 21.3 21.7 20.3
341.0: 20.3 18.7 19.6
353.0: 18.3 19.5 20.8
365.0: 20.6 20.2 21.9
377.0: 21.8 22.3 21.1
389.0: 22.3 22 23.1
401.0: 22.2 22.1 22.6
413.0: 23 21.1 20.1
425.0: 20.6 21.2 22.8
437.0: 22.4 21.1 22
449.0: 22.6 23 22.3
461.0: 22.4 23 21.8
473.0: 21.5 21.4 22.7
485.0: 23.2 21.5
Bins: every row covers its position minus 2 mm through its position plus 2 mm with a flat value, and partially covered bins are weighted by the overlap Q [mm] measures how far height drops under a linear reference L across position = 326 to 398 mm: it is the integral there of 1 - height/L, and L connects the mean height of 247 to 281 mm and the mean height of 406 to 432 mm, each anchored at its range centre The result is 2.3 mm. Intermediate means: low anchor 21.6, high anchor 21.5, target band 20.9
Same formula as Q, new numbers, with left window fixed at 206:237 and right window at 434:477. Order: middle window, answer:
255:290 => 0.7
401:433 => 0.7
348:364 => 1.8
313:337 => 0.4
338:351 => 1.5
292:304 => -0.2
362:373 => 0.7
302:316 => 0.3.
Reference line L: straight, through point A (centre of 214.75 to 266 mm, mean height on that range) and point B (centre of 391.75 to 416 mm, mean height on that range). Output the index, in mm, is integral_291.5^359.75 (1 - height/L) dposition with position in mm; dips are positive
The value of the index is 3.44 mm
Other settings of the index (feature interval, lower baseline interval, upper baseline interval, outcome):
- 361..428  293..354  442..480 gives 0.1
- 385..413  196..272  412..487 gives -0.4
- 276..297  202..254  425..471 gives 0.3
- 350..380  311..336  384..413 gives 2.2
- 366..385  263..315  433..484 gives 0.5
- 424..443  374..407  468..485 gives 0.3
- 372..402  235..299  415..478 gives -0.3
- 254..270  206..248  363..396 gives 0.2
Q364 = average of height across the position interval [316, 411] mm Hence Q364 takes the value 21.2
